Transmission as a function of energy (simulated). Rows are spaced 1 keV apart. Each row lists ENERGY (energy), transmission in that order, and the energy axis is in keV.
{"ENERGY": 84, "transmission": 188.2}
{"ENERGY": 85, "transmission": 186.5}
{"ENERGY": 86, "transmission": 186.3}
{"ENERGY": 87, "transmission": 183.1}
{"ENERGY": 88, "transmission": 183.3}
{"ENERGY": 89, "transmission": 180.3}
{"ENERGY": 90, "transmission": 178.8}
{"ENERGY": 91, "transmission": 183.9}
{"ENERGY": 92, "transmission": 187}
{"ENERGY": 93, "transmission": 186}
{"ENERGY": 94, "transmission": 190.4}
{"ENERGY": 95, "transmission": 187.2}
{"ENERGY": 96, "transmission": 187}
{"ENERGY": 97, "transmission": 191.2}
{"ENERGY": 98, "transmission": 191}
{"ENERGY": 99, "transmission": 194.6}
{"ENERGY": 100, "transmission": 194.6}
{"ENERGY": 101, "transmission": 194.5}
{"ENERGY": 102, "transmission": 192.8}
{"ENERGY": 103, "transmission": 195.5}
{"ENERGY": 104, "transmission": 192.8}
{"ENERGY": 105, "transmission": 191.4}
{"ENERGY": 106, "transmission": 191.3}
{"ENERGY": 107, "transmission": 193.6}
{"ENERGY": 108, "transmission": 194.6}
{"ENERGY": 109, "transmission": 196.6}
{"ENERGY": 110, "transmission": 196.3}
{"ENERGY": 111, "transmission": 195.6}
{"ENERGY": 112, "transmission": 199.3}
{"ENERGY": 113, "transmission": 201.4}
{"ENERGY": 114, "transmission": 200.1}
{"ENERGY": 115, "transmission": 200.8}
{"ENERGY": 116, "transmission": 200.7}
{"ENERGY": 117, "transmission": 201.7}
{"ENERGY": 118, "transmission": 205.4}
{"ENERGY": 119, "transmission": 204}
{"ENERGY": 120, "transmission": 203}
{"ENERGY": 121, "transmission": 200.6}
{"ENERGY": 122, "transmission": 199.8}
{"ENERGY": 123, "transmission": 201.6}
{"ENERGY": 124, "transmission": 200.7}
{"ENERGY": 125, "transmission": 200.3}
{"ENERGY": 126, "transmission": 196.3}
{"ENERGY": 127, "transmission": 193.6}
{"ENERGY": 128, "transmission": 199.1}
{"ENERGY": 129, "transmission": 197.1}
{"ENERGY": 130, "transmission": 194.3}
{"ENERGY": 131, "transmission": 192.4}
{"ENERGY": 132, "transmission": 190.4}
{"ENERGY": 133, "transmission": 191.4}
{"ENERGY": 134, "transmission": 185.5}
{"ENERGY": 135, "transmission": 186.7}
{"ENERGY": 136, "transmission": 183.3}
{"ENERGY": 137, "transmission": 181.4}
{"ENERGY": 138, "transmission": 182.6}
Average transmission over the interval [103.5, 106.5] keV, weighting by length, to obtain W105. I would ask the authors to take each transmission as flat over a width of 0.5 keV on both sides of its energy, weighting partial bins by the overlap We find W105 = 192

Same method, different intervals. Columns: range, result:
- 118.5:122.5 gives 202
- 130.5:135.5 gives 189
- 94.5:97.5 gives 188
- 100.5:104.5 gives 194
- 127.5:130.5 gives 197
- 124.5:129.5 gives 197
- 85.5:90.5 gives 182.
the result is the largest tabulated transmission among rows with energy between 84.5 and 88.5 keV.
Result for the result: 186.5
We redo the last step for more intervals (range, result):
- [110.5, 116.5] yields 201.4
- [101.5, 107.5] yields 195.5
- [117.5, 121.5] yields 205.4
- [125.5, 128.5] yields 199.1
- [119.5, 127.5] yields 203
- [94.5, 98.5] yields 191.2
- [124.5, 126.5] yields 200.3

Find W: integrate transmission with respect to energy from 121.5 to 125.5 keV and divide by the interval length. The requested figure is 201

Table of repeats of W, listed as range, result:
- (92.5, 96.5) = 188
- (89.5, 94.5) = 185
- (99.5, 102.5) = 194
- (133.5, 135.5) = 186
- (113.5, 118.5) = 202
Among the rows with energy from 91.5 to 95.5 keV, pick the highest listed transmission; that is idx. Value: 190.4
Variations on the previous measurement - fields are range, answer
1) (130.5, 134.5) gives 192.4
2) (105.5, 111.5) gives 196.6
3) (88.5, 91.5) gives 183.9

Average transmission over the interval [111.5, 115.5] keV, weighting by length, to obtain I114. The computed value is 200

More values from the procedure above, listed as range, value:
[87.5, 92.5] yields 183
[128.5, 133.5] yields 193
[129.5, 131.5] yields 193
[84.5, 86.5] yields 186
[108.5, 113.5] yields 198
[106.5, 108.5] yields 194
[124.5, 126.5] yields 198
